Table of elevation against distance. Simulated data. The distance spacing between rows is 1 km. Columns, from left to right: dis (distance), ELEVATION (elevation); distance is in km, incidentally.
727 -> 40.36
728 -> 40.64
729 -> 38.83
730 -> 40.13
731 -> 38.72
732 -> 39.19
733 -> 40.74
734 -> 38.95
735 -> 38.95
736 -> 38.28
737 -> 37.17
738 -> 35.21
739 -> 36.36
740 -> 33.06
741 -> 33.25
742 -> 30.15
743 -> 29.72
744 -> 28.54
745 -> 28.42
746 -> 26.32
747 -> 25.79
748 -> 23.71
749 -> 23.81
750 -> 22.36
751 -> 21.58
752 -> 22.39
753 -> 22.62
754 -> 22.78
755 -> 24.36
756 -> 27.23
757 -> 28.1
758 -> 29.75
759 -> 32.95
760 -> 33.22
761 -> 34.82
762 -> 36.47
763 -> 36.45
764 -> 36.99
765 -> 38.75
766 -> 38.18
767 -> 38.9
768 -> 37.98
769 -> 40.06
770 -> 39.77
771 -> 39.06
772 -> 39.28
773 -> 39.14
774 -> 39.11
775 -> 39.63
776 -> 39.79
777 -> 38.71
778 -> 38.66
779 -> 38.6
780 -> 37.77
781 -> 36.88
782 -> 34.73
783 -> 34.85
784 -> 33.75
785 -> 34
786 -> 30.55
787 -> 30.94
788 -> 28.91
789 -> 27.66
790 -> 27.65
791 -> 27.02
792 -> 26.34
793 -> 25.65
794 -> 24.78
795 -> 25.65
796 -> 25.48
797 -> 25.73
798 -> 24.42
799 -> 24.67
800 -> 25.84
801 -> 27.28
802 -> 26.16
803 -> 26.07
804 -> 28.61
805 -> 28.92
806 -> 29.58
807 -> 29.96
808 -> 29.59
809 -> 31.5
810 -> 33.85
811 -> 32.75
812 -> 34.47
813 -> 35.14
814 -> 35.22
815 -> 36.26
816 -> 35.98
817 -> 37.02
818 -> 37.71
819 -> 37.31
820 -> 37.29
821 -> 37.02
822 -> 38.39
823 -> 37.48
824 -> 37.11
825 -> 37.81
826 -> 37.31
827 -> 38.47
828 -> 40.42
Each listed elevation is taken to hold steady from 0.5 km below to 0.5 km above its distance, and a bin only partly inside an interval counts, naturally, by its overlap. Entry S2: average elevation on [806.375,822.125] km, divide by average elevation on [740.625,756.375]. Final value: 1.4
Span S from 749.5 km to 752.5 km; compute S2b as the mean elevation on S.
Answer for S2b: 22.1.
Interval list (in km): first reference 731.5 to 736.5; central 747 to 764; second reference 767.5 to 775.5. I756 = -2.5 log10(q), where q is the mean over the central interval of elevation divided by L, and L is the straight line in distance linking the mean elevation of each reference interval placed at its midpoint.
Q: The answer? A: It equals 0.37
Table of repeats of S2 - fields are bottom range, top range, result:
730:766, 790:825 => 0.99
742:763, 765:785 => 1.38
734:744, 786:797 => 0.78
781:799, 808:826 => 1.24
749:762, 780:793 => 1.15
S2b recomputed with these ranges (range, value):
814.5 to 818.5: 36.7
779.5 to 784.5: 35.6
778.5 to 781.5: 37.8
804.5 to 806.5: 29.2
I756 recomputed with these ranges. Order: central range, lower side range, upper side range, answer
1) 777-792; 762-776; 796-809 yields 0.02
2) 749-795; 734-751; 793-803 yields -0.17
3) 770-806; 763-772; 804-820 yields 0.16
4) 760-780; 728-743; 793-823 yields -0.12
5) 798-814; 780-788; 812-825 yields 0.20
